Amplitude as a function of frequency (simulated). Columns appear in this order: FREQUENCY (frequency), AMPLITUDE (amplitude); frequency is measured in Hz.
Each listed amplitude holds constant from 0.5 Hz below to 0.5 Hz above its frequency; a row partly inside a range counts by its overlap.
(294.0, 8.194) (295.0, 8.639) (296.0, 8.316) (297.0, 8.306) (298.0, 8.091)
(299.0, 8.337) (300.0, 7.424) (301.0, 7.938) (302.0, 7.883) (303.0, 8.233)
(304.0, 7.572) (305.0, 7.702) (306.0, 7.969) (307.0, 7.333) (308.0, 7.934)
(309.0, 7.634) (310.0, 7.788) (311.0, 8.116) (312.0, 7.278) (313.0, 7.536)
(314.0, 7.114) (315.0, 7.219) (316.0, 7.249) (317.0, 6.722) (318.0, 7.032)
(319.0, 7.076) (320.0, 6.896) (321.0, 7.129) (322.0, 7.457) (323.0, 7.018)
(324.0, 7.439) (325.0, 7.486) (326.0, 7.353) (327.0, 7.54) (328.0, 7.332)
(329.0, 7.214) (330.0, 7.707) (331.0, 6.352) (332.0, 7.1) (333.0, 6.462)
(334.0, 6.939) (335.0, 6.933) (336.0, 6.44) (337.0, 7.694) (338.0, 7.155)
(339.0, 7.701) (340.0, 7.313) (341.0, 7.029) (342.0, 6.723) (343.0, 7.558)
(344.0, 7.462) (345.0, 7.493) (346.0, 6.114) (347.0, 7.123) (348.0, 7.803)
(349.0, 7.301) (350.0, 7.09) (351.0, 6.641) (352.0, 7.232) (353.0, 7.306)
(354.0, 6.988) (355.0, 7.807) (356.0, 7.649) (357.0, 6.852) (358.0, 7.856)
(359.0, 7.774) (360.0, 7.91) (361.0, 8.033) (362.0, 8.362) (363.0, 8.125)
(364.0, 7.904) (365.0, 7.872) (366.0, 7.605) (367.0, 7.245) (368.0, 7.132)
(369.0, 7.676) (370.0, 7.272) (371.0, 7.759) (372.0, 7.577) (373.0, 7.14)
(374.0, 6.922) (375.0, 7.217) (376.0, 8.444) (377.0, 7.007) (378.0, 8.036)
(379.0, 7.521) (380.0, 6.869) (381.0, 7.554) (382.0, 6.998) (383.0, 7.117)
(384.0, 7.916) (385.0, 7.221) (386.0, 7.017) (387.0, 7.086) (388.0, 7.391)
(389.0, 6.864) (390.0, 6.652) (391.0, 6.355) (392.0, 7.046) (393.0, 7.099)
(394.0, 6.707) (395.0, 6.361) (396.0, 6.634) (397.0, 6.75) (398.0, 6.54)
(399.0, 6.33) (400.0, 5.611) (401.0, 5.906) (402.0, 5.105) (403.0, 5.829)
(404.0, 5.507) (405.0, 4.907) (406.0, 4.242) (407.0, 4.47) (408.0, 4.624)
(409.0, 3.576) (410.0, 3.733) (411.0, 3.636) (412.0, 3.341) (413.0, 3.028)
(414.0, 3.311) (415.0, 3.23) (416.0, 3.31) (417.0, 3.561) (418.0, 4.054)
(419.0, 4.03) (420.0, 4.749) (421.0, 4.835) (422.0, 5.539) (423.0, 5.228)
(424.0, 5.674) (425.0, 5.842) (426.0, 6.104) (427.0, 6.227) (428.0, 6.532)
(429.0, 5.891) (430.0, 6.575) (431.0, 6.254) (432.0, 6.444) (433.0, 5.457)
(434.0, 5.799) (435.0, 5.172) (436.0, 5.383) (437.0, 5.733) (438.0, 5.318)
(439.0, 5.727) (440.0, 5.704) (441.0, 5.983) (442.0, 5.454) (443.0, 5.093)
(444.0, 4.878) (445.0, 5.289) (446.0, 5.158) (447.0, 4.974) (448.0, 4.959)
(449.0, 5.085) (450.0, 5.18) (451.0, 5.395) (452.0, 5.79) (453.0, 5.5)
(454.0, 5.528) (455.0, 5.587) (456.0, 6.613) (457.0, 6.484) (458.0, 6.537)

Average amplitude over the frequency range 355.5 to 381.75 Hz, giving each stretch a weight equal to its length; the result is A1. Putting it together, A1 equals 7.58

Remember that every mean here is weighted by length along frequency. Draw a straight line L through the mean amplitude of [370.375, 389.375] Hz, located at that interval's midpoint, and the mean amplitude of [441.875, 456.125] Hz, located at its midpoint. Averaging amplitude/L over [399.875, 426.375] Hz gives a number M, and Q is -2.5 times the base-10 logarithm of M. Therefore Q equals 0.37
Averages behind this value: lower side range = 7.35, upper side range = 5.33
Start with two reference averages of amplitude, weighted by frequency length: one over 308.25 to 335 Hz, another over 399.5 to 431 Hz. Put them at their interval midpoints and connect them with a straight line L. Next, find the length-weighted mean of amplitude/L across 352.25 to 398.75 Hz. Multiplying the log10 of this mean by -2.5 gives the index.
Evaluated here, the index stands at -0.25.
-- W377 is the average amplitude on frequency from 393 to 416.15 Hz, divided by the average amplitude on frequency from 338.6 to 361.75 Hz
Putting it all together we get 0.68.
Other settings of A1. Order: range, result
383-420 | 5.43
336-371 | 7.43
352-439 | 6.25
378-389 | 7.29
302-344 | 7.31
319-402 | 7.2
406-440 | 4.92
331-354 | 7.1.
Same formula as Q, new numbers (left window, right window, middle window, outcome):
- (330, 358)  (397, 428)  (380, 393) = -0.239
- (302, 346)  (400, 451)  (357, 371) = -0.201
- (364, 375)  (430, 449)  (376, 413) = 0.109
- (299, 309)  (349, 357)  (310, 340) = 0.051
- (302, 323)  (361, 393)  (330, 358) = 0.041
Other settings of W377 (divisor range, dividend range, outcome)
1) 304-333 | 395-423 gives 0.64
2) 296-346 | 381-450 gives 0.75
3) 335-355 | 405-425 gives 0.58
